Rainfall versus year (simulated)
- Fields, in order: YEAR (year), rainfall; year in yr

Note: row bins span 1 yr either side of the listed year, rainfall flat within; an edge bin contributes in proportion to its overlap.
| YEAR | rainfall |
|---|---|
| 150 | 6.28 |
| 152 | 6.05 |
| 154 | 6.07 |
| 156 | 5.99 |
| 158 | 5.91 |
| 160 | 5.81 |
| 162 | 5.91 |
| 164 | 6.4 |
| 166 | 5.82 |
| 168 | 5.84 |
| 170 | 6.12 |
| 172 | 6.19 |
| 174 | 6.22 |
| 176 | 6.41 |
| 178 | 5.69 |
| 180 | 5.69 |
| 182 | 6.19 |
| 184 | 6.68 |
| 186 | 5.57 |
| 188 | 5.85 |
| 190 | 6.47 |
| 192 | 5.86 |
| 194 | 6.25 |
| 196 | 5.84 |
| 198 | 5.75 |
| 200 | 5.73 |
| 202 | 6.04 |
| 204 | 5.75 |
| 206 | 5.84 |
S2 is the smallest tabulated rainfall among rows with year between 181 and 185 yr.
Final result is 6.19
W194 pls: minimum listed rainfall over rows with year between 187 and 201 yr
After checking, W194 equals 5.73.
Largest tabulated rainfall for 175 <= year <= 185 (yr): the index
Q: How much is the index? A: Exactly 6.68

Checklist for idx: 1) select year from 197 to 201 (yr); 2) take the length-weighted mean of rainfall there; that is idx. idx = 5.74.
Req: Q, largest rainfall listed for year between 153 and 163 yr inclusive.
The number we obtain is 6.07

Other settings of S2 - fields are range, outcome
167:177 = 5.84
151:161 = 5.81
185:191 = 5.57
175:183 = 5.69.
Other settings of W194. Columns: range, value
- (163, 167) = 5.82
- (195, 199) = 5.75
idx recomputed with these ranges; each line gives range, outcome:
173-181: 6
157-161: 5.86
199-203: 5.88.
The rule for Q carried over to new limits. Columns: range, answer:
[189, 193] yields 6.47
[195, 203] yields 6.04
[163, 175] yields 6.4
